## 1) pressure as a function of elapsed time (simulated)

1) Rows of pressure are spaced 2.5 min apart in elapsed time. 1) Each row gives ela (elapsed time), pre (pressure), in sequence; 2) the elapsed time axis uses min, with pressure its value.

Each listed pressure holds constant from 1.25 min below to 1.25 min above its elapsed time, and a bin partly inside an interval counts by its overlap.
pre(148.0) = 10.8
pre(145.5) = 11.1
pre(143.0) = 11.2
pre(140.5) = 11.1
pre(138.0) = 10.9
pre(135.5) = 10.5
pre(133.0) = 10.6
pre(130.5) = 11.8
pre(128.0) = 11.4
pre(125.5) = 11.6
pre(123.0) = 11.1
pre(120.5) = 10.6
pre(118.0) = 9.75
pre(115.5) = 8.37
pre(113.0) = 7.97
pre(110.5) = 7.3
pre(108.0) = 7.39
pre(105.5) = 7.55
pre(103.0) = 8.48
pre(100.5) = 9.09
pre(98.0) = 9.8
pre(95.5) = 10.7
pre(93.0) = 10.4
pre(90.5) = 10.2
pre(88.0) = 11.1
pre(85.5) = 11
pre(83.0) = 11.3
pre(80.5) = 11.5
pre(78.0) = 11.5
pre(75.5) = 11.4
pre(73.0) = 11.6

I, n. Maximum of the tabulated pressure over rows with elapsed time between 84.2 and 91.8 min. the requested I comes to 11.1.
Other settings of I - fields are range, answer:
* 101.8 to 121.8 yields 10.6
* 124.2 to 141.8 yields 11.8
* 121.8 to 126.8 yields 11.6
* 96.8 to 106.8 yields 9.8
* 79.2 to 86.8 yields 11.5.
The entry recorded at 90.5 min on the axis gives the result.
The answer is 10.2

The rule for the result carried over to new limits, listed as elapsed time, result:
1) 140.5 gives 11.1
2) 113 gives 7.97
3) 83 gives 11.3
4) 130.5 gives 11.8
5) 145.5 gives 11.1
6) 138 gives 10.9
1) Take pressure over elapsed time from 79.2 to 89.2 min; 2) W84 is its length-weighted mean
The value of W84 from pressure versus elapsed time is 11.2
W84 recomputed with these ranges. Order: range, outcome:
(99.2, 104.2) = 8.8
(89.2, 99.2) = 10.3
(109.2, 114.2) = 7.63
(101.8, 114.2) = 7.73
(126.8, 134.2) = 11.3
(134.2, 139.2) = 10.7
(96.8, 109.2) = 8.46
